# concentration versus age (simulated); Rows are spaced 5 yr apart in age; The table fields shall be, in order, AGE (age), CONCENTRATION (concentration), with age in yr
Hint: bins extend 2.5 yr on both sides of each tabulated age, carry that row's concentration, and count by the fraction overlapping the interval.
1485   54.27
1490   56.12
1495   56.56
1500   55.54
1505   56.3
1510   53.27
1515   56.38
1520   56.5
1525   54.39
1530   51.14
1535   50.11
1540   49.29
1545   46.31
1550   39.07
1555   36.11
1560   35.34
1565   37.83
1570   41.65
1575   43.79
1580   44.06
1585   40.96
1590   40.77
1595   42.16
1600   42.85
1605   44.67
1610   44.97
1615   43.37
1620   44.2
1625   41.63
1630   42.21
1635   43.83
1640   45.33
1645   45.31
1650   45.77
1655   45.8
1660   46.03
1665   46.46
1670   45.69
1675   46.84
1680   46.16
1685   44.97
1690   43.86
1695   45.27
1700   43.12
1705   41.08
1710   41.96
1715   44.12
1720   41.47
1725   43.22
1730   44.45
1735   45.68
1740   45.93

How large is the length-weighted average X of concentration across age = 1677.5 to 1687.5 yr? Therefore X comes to 45.6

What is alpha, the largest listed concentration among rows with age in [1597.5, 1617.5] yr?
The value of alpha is 44.97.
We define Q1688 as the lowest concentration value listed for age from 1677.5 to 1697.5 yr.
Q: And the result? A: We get 43.86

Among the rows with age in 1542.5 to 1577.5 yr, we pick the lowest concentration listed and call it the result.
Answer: 35.34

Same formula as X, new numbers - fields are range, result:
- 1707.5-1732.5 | 43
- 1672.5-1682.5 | 46.5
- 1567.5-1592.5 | 42.2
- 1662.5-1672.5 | 46.1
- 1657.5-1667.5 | 46.2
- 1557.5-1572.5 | 38.3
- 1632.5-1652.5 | 45.1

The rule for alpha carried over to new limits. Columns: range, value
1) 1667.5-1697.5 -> 46.84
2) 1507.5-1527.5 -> 56.5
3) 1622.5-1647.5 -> 45.33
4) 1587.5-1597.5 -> 42.16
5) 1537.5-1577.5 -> 49.29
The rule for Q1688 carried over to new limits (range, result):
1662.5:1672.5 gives 45.69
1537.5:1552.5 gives 39.07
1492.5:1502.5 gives 55.54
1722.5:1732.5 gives 43.22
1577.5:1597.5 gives 40.77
